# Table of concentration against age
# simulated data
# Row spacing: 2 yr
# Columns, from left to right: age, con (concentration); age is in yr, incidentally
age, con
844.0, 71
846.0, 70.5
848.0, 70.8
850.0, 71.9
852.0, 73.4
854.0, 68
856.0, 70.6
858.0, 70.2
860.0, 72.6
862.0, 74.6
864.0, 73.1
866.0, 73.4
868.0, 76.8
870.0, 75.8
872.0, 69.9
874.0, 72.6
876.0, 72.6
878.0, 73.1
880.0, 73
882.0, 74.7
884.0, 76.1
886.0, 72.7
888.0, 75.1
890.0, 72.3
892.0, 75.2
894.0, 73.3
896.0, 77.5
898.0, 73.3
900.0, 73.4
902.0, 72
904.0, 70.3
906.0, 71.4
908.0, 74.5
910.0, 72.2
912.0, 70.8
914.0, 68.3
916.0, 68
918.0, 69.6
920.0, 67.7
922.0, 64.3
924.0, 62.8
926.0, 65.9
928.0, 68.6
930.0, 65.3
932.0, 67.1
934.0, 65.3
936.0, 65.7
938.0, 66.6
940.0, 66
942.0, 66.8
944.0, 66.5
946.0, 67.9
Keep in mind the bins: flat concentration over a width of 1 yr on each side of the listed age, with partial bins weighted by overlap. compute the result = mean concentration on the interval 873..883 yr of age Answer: 73.2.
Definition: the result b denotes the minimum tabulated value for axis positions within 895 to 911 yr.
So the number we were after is 70.3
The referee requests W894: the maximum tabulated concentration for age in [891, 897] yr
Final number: 77.5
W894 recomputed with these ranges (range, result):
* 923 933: 68.6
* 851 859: 73.4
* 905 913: 74.5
